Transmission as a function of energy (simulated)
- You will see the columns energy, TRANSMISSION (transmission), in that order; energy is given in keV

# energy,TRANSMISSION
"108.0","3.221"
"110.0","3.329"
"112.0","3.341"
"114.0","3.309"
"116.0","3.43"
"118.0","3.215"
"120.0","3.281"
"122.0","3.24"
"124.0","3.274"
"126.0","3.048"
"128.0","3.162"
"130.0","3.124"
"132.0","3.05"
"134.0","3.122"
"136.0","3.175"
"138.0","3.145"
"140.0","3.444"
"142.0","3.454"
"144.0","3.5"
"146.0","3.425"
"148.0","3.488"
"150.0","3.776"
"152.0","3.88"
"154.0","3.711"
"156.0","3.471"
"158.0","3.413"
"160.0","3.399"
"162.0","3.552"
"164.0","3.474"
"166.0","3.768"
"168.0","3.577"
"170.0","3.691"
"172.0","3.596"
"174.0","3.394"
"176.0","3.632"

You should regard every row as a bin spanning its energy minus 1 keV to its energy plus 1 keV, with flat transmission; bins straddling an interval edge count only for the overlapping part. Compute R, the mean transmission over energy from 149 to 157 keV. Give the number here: 3.71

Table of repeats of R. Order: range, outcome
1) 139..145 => 3.47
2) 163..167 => 3.62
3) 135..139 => 3.16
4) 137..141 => 3.29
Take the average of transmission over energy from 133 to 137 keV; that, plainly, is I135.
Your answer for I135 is 3.15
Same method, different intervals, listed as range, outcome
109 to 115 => 3.33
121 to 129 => 3.18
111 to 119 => 3.32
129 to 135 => 3.1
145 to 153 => 3.64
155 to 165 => 3.46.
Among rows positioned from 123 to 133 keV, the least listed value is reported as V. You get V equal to 3.048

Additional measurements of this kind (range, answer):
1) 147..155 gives 3.488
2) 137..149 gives 3.145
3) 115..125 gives 3.215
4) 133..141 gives 3.122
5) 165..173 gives 3.577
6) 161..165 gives 3.474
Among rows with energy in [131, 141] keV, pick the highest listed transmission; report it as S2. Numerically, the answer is 3.444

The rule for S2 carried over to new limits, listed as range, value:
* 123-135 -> 3.274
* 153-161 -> 3.711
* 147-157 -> 3.88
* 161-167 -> 3.768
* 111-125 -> 3.43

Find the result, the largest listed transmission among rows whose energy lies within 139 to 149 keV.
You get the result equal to 3.5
